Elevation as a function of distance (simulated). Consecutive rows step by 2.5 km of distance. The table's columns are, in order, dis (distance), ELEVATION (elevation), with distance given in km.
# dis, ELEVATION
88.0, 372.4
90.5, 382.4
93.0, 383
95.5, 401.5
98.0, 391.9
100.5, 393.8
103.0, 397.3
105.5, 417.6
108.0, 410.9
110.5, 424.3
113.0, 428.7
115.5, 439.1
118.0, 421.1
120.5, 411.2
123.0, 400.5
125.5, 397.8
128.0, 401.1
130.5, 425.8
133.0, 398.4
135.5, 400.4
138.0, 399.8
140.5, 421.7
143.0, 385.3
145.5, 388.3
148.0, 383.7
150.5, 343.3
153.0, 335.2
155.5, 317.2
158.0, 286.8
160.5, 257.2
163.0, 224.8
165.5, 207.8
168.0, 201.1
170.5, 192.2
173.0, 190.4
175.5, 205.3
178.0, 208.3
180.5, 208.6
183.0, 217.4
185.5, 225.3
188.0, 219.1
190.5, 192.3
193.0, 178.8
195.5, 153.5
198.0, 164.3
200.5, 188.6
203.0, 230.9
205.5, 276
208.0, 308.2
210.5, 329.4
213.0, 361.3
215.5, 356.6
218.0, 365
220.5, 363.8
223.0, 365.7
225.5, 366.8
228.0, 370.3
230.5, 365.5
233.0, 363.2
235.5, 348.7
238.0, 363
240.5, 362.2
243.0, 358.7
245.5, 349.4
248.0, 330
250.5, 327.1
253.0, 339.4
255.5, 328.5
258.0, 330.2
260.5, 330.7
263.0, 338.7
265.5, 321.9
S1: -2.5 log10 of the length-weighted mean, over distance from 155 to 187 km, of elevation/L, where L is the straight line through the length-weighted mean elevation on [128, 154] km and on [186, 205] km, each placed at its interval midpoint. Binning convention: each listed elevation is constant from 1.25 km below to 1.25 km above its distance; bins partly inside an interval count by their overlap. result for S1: 0.24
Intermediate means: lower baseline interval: 389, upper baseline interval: 194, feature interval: 224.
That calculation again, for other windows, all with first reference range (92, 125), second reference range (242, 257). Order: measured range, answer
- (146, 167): 0.28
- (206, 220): 0.05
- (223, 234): -0.05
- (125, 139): -0.02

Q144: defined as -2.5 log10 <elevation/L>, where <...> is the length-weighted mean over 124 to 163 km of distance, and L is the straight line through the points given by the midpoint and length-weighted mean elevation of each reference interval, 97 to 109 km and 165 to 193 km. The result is -0.22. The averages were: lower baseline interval 402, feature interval 365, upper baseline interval 205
